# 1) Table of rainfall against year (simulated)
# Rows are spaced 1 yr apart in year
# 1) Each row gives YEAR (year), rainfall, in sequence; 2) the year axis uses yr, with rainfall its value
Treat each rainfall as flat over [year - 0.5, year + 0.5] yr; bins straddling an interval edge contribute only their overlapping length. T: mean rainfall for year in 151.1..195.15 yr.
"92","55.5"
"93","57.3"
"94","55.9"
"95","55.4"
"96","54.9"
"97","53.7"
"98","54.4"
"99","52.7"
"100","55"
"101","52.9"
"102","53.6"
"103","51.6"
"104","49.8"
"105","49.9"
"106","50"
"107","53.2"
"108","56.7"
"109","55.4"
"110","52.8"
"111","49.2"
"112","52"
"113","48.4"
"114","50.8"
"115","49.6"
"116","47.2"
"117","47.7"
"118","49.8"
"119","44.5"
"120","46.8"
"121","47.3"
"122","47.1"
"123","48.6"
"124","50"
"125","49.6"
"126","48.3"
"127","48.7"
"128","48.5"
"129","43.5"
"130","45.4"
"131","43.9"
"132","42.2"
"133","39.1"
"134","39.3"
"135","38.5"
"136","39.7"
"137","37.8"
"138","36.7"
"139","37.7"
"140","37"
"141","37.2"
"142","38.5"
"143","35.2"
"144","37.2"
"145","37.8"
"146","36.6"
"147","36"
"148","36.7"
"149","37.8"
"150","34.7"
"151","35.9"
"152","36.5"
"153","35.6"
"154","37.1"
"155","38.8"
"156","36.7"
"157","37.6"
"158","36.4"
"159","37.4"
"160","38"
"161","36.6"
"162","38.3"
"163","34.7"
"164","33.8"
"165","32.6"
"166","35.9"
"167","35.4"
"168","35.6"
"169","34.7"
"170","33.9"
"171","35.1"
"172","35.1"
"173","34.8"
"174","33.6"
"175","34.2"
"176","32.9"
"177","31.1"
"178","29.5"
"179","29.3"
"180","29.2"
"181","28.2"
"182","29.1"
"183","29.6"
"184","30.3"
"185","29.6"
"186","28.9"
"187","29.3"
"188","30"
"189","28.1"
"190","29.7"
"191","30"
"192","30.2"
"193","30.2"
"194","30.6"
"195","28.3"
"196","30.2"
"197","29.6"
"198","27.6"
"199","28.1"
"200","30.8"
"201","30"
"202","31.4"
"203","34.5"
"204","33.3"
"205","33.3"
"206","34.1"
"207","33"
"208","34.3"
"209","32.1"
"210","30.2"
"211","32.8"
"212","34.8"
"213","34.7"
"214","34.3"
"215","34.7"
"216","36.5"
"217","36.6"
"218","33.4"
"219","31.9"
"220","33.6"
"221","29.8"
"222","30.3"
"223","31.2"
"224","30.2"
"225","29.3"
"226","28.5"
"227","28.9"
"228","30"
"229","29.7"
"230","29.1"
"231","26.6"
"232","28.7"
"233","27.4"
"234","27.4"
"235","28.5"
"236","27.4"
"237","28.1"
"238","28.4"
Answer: 33.1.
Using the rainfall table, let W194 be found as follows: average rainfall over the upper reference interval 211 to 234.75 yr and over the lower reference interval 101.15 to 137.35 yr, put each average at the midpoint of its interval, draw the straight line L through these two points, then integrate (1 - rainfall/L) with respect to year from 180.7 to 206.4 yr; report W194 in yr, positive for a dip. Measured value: 4.0 yr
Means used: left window 47.8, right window 31.2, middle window 30.2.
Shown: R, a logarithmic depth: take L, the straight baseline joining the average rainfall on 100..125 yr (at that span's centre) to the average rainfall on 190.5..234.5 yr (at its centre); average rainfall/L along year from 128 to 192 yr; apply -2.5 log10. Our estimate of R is 0.17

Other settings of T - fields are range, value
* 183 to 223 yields 31.5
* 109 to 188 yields 38.9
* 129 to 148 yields 38.7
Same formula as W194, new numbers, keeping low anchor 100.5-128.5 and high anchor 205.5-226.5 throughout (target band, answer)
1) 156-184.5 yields 4.8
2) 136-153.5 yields 3.1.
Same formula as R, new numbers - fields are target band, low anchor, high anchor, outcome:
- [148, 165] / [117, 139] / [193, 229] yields 0.102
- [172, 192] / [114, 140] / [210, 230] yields 0.216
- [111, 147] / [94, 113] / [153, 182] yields 0.050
